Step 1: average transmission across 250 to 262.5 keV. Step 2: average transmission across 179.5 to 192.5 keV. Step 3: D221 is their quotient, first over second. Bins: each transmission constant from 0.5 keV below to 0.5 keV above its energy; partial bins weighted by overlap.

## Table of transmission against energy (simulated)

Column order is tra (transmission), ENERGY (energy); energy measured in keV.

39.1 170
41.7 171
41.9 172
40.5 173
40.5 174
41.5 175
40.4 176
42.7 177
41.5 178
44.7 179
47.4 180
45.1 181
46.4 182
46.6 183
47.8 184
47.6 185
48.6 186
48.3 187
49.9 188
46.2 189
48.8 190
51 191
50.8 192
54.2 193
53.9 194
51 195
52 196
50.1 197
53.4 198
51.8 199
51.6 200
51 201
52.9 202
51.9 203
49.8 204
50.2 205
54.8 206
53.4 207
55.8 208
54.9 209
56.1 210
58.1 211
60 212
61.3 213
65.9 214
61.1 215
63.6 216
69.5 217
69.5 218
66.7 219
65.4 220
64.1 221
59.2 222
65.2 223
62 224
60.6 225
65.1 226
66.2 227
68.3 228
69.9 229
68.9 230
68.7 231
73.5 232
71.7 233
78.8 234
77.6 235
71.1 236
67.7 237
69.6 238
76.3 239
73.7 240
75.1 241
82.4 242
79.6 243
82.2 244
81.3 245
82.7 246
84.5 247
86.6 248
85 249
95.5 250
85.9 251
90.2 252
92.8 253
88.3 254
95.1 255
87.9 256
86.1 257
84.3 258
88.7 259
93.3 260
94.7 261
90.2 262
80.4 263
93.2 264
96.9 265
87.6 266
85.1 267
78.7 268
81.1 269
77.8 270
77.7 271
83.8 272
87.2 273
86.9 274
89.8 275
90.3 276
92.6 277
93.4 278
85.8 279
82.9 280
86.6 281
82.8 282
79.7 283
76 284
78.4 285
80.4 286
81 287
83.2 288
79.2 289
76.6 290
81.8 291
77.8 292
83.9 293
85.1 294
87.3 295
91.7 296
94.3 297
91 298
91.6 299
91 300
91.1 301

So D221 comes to 1.9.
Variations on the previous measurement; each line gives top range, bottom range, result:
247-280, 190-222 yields 1.55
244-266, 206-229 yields 1.42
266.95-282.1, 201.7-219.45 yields 1.45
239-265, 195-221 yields 1.51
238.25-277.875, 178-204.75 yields 1.73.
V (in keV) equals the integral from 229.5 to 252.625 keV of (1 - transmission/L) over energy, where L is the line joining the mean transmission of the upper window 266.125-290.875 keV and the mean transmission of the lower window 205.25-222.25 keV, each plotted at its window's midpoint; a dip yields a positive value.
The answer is -2.69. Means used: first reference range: 61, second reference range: 83.3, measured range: 78.7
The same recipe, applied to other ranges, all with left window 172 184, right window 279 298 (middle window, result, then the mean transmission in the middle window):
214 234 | -2.2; 66.6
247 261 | -3.7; 89.2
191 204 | -0.4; 51.9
